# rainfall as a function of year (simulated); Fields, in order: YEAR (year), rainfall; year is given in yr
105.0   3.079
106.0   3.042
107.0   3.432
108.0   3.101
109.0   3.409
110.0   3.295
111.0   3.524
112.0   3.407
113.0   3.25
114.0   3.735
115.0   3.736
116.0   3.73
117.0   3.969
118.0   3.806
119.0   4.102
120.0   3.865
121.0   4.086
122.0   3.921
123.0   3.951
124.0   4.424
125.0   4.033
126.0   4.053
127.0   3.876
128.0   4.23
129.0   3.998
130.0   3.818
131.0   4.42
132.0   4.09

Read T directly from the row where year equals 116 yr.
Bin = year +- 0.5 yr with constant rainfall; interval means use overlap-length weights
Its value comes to 3.73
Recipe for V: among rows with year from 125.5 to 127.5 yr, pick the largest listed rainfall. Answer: 4.053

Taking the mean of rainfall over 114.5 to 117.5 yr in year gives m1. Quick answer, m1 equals 3.81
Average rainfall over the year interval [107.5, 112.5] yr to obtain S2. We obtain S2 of 3.35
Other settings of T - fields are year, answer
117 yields 3.969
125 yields 4.033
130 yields 3.818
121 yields 4.086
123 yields 3.951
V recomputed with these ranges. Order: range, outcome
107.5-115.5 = 3.736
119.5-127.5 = 4.424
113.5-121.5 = 4.102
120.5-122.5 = 4.086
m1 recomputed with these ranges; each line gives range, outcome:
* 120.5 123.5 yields 3.99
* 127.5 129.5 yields 4.11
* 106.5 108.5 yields 3.27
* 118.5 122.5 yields 3.99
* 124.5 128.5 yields 4.05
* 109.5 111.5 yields 3.41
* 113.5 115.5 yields 3.74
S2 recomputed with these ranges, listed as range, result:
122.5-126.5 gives 4.12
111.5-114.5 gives 3.46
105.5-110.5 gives 3.26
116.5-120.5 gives 3.94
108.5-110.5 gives 3.35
